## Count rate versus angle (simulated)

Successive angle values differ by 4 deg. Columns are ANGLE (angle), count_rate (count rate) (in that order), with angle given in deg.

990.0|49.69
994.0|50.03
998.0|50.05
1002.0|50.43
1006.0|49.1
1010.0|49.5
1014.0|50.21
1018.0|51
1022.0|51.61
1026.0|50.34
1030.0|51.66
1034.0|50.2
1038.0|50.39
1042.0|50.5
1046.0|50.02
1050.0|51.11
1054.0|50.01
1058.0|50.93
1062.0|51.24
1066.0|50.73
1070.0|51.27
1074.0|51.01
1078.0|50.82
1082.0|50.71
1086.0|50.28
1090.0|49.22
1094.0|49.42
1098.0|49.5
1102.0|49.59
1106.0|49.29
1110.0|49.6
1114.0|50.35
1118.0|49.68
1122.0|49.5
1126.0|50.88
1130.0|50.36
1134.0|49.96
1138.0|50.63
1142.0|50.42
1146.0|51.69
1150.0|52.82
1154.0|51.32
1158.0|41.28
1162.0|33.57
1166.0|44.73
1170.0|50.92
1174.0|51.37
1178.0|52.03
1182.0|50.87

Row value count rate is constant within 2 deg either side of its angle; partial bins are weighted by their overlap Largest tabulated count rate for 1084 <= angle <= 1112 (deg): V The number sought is 50.28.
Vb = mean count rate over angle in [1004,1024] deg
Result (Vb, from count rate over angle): 50.3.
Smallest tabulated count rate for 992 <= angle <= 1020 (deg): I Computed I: 49.1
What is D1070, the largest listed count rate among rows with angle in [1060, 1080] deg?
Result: 51.27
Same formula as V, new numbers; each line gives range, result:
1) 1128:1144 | 50.63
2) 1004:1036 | 51.66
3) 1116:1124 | 49.68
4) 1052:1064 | 51.24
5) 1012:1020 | 51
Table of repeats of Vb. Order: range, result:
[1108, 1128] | 50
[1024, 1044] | 50.6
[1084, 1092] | 49.8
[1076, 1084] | 50.8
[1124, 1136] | 50.4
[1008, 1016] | 49.9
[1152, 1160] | 46.3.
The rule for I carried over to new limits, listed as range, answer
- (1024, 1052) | 50.02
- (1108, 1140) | 49.5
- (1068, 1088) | 50.28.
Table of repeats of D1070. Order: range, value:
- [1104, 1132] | 50.88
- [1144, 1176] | 52.82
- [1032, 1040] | 50.39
